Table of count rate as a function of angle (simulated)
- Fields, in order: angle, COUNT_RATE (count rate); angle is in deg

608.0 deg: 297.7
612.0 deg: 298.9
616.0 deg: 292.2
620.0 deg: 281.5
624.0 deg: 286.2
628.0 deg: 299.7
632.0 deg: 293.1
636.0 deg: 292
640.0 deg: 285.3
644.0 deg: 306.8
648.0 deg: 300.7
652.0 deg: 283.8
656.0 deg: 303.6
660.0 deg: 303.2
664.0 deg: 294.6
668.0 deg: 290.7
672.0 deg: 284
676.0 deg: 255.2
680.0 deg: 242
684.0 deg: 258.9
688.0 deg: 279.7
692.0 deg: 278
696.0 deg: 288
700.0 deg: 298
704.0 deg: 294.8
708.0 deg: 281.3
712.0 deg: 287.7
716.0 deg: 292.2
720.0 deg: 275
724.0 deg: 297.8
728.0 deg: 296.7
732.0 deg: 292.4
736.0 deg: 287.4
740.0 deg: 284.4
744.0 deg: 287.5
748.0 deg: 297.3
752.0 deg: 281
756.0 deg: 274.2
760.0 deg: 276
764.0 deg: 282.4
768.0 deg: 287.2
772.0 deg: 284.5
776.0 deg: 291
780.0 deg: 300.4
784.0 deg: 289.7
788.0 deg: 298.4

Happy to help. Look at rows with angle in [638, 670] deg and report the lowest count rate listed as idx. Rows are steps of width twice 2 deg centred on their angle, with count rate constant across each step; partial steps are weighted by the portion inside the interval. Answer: 283.8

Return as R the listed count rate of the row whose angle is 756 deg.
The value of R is 274.2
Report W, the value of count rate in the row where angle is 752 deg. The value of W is 281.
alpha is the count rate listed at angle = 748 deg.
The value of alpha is 297.3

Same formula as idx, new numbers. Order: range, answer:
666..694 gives 242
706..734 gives 275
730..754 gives 281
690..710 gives 278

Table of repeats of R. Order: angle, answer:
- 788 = 298.4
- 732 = 292.4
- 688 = 279.7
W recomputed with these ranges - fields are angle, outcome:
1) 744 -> 287.5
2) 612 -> 298.9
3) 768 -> 287.2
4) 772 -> 284.5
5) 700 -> 298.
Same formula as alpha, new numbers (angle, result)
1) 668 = 290.7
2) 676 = 255.2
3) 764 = 282.4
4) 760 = 276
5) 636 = 292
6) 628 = 299.7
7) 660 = 303.2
